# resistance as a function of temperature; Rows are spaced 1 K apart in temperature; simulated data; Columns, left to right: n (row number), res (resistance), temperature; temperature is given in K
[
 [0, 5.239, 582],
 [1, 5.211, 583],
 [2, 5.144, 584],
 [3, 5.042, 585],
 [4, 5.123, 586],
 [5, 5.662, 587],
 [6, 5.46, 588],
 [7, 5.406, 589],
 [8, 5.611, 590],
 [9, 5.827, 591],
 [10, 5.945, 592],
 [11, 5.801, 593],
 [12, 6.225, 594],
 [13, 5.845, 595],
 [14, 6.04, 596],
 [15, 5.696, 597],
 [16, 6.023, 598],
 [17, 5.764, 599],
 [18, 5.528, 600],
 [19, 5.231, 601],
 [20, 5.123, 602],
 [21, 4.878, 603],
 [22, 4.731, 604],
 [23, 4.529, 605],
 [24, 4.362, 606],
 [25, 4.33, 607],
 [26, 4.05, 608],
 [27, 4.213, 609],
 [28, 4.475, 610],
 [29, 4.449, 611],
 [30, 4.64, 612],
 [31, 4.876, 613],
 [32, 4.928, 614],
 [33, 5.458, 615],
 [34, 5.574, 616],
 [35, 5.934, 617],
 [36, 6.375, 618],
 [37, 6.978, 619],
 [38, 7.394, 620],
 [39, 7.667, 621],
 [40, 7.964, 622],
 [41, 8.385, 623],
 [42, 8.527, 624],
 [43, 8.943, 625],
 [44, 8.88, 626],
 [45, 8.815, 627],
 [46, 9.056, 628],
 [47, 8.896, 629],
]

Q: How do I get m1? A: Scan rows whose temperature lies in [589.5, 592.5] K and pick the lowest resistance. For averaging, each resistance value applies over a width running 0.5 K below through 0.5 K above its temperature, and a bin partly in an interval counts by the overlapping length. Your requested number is 5.611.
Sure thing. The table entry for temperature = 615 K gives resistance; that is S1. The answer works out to 5.458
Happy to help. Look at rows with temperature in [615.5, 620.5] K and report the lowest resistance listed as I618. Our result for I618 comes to 5.574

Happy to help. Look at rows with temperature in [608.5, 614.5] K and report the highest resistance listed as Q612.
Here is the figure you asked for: 4.928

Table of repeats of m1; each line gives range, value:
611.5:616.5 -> 4.64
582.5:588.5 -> 5.042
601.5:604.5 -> 4.731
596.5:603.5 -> 4.878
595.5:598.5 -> 5.696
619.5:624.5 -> 7.394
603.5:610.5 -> 4.05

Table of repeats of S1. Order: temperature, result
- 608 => 4.05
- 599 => 5.764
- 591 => 5.827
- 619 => 6.978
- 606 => 4.362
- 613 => 4.876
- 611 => 4.449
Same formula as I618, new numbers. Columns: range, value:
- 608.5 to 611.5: 4.213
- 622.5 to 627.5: 8.385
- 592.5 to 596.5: 5.801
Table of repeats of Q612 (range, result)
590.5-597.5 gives 6.225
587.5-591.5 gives 5.827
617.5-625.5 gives 8.943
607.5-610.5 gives 4.475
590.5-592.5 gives 5.945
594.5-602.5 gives 6.04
